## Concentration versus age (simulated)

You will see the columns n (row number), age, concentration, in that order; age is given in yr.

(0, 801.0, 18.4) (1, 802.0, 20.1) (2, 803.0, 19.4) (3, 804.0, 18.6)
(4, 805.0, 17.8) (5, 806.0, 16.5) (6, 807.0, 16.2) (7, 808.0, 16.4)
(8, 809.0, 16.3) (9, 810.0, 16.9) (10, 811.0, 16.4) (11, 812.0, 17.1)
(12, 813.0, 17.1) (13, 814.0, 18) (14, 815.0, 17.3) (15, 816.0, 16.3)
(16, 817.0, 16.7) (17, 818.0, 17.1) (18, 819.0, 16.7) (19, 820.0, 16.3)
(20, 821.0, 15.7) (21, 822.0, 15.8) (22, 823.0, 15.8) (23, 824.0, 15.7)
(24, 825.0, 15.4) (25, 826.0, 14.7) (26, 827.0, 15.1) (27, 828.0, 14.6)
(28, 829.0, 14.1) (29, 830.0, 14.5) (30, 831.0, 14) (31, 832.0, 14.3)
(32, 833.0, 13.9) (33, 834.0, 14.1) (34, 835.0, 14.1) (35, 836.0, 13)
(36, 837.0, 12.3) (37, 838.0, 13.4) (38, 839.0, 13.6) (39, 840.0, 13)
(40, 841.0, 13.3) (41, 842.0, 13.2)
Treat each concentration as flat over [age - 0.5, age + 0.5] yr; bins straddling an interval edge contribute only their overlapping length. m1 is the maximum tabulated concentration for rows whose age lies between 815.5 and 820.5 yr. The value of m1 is 17.1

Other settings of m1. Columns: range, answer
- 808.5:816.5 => 18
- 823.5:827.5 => 15.7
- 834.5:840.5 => 14.1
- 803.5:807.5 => 18.6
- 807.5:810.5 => 16.9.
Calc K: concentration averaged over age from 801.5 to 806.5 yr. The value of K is 18.5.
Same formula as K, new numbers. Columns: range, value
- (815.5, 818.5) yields 16.7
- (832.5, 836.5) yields 13.8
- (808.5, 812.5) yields 16.7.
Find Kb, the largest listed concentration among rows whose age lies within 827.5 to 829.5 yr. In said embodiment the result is 14.6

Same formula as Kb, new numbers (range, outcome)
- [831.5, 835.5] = 14.3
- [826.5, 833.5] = 15.1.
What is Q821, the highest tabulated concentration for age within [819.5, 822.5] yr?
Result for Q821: 16.3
